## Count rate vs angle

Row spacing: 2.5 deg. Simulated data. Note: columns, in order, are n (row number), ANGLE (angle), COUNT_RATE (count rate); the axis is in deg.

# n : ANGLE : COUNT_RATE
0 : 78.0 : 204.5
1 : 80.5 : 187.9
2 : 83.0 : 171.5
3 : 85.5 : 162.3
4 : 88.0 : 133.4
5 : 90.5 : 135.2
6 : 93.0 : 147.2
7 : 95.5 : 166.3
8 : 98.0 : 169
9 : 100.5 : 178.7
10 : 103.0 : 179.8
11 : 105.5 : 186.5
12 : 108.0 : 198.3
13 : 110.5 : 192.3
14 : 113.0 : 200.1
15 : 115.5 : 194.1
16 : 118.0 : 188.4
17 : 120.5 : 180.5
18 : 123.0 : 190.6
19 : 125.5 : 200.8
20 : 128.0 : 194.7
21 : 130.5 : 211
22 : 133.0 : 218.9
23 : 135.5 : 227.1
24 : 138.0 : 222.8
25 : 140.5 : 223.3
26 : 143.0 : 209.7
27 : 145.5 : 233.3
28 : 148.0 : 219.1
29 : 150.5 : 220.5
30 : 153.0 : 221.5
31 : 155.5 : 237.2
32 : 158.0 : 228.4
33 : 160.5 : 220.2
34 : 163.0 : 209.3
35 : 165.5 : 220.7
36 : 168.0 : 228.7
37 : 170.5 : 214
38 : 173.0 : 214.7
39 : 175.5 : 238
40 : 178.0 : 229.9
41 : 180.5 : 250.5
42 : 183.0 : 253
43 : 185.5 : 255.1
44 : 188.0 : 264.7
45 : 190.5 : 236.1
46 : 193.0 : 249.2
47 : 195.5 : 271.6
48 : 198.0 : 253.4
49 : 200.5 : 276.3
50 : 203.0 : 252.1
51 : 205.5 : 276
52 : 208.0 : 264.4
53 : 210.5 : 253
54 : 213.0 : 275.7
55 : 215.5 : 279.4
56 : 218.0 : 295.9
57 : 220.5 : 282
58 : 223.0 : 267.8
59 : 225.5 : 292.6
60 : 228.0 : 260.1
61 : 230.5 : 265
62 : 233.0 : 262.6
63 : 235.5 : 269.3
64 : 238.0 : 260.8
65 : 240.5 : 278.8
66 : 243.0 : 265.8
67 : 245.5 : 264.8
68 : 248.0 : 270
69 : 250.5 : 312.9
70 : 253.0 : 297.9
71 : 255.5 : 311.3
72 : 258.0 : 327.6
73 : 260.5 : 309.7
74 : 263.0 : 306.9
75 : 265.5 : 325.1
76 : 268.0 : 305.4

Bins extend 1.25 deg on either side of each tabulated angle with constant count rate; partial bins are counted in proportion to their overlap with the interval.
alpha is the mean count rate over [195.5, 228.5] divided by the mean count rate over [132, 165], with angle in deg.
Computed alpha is 1.2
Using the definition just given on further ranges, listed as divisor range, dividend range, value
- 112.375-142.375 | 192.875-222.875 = 1.32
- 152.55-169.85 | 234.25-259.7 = 1.28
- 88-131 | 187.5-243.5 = 1.48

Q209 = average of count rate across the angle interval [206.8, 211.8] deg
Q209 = 259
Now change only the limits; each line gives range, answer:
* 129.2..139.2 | 220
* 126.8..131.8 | 203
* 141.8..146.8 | 222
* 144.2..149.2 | 226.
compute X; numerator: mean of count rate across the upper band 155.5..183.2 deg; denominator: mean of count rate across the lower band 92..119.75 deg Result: 1.2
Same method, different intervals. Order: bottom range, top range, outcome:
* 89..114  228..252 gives 1.56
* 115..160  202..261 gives 1.31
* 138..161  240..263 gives 1.32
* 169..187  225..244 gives 1.13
